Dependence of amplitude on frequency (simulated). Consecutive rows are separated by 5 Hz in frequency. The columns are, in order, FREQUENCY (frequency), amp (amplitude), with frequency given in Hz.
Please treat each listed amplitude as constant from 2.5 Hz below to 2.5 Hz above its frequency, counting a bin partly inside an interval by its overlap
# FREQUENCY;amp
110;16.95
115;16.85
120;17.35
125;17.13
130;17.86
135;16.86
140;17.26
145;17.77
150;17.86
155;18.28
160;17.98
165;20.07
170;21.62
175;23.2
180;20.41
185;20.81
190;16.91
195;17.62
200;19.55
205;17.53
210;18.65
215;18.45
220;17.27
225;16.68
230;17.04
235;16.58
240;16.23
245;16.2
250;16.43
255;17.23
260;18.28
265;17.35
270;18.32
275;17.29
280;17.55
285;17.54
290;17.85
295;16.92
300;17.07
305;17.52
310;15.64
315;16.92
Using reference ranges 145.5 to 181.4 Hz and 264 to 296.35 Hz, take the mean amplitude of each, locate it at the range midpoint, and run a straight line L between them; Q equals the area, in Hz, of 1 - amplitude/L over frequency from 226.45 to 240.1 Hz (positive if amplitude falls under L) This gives 1.31 Hz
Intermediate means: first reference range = 19.8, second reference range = 17.6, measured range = 16.7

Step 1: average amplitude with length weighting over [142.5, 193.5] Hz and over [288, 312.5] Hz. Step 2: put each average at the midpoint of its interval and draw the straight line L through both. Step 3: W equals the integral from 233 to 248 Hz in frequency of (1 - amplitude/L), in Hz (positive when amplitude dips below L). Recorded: 1.5 Hz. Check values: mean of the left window 19.5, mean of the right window 17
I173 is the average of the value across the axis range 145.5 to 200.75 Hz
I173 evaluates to 19.4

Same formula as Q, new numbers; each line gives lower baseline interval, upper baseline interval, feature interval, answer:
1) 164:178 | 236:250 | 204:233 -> 0.9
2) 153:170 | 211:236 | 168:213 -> -3.0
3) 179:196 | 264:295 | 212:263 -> 3.2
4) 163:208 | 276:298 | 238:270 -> 1.9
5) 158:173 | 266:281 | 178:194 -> 0.4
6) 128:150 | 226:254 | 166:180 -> -3.8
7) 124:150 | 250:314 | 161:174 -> -2.5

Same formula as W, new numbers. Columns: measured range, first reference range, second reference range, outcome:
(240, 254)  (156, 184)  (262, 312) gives 1.54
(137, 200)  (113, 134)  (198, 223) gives -4.86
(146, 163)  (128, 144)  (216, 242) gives -0.81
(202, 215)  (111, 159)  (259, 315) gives -0.60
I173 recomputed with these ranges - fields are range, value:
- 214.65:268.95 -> 17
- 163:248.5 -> 18.5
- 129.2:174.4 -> 18.6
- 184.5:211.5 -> 18.3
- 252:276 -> 17.7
